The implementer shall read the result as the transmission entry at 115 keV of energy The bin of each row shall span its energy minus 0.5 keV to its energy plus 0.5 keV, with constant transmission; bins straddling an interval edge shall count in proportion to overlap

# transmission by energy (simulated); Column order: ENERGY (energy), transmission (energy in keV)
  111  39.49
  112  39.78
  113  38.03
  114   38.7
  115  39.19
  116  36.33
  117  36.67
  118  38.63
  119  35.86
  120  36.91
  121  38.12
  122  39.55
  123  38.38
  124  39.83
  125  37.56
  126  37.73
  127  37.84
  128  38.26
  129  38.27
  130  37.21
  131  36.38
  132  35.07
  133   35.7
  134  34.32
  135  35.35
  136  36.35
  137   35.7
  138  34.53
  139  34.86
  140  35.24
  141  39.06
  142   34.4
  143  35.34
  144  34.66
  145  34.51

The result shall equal 39.19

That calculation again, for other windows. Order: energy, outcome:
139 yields 34.86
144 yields 34.66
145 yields 34.51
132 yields 35.07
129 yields 38.27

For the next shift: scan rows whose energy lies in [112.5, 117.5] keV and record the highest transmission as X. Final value 39.19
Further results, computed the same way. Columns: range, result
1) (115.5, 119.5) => 38.63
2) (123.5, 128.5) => 39.83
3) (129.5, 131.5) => 37.21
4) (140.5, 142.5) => 39.06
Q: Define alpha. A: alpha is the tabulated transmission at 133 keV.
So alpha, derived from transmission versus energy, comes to 35.7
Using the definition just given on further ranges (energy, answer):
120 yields 36.91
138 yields 34.53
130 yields 37.21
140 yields 35.24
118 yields 38.63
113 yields 38.03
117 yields 36.67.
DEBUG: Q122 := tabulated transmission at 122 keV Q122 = 39.55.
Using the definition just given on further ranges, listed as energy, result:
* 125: 37.56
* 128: 38.26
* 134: 34.32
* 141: 39.06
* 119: 35.86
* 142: 34.4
